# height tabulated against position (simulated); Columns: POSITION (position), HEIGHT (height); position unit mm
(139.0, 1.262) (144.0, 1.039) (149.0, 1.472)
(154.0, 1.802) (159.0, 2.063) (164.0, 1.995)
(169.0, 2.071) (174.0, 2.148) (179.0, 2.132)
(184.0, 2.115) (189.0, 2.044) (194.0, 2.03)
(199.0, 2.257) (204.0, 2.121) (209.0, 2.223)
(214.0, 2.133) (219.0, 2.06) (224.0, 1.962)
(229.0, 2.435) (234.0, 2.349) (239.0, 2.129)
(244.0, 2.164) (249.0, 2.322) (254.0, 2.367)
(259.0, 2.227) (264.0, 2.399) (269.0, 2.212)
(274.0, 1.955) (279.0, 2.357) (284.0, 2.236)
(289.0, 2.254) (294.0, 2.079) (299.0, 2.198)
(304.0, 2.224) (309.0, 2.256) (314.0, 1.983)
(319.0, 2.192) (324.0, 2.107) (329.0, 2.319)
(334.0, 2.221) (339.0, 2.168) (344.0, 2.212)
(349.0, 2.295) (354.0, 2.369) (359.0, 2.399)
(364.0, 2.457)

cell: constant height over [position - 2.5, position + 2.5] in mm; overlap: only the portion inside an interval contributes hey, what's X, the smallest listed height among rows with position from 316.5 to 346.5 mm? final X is 2.107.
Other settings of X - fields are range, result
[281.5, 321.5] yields 1.983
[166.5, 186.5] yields 2.071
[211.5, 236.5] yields 1.962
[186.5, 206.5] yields 2.03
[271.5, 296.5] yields 1.955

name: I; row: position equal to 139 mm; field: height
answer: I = 1.262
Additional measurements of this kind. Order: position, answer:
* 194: 2.03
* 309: 2.256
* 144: 1.039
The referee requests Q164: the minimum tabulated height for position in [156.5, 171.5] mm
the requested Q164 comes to 1.995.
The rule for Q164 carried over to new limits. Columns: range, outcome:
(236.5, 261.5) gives 2.129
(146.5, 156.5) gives 1.472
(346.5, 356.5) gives 2.295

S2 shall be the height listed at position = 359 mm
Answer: 2.399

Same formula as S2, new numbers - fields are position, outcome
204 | 2.121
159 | 2.063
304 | 2.224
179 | 2.132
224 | 1.962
